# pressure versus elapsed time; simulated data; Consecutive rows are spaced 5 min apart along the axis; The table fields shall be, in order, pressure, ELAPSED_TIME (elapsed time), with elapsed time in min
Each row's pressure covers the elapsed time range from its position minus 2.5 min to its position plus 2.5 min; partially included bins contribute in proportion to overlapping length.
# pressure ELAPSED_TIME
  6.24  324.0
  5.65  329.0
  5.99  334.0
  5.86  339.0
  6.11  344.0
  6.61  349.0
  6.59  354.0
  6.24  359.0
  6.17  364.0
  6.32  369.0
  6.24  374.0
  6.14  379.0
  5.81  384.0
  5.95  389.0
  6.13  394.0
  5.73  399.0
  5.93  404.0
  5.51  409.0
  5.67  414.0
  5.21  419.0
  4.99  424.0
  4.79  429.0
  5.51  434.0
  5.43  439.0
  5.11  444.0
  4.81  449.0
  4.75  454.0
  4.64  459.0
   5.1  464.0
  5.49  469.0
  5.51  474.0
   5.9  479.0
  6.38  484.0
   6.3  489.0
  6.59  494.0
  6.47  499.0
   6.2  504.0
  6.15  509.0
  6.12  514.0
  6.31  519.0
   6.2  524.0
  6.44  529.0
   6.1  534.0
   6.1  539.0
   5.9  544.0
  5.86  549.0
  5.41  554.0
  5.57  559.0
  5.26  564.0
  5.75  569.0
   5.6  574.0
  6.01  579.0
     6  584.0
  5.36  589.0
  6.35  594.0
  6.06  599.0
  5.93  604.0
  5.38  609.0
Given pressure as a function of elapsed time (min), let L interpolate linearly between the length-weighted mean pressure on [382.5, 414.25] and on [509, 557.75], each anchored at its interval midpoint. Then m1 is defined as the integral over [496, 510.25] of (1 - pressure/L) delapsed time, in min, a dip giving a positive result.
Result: -0.7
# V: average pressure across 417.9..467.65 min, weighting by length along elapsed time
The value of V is 5.04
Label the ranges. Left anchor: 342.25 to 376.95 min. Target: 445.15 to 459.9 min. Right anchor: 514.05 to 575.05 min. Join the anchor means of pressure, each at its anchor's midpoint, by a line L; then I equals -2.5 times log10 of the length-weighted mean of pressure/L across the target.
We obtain 0.267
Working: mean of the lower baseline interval 6.33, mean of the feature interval 4.78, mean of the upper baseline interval 5.89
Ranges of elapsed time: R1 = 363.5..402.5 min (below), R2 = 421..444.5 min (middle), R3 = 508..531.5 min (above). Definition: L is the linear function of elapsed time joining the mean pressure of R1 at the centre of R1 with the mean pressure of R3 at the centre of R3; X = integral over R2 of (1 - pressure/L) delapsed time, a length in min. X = 3.7 min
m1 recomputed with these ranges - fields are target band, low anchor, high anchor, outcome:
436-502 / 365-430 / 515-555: 3.81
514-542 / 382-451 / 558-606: -2.59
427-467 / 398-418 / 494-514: 6.05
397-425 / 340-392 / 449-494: 1.84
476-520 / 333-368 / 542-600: -2.58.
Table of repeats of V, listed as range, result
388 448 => 5.47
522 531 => 6.32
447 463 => 4.77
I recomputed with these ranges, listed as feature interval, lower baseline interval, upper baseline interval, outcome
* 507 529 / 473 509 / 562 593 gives -0.03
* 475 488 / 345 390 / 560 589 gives -0.03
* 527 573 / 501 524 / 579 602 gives 0.05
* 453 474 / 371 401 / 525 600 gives 0.17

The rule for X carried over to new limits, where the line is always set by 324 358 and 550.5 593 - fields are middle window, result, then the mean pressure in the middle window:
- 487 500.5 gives -1.5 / 6.46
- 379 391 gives 0.2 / 5.93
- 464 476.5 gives 1.0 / 5.42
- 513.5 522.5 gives -0.7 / 6.23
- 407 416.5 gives 0.6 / 5.59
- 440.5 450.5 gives 1.5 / 5.02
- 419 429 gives 1.6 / 5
